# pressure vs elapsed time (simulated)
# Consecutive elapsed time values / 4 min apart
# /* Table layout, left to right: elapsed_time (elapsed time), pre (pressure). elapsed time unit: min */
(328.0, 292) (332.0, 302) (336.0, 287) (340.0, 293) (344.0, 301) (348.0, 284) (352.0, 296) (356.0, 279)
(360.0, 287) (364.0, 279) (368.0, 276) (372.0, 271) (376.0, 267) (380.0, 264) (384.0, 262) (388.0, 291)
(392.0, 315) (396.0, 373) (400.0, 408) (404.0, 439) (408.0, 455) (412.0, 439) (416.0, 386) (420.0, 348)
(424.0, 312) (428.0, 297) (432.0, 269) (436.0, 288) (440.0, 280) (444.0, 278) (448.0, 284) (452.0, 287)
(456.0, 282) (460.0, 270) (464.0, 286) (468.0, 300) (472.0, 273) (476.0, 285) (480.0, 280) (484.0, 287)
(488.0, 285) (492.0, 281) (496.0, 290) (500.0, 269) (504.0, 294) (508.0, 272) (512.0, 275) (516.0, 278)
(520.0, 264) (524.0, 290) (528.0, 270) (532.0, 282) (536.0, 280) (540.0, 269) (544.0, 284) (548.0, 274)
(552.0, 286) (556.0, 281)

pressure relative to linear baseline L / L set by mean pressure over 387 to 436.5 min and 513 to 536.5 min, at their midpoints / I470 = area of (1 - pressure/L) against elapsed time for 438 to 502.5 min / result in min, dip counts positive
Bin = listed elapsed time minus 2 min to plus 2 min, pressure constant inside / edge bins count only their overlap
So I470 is 6.8 min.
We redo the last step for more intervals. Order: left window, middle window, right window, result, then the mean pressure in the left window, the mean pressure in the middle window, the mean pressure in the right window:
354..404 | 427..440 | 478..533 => 0.45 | 303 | 283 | 280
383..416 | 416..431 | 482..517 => 1.26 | 377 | 325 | 281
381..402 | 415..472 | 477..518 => 1.75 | 327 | 295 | 281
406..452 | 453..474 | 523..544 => 1.99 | 329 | 282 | 278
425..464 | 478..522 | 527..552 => 0.02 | 283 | 280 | 278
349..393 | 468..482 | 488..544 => -0.17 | 280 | 282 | 278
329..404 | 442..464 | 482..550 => 0.55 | 300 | 281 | 279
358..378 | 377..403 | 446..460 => -4.09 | 276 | 321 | 282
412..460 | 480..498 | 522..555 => 0.43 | 305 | 285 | 279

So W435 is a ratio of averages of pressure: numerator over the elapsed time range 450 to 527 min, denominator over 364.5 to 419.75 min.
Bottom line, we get 0.83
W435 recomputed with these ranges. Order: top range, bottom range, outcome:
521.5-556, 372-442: 0.84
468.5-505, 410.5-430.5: 0.80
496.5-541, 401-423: 0.68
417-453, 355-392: 1.07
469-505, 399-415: 0.65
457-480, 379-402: 0.88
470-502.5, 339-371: 0.98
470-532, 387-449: 0.81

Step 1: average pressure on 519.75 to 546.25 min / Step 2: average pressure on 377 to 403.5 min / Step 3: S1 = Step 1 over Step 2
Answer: 0.86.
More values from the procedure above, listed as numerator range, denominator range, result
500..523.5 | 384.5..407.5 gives 0.76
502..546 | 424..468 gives 0.98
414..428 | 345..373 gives 1.21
